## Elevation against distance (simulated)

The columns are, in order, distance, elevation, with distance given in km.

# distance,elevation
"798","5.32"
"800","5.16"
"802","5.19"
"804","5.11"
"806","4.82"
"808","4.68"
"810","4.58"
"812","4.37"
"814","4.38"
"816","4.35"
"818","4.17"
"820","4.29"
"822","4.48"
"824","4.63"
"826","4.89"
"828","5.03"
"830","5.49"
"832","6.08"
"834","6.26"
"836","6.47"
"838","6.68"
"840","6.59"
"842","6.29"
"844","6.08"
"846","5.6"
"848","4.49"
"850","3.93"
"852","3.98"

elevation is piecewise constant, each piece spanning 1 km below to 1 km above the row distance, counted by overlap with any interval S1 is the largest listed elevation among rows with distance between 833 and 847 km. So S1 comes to 6.68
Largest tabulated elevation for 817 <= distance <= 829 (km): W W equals 5.03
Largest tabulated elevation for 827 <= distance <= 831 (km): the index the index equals 5.49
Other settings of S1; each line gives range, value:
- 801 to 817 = 5.19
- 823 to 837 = 6.47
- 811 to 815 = 4.38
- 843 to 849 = 6.08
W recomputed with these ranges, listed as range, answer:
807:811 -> 4.68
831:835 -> 6.26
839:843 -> 6.59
